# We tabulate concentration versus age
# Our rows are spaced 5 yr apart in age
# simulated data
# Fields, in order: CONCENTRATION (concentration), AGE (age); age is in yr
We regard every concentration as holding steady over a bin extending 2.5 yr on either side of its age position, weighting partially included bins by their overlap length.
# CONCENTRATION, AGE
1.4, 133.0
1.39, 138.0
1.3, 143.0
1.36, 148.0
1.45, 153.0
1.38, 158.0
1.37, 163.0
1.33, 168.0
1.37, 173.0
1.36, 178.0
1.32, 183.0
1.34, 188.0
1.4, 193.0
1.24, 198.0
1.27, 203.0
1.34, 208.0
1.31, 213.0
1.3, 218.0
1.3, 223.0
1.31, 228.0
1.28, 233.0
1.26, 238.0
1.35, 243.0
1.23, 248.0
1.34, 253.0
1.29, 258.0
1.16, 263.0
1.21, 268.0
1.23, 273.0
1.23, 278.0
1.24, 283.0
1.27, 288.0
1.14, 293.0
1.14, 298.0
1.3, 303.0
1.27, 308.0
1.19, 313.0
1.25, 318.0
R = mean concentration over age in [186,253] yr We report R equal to 1.3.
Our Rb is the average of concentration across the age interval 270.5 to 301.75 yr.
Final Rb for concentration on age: 1.21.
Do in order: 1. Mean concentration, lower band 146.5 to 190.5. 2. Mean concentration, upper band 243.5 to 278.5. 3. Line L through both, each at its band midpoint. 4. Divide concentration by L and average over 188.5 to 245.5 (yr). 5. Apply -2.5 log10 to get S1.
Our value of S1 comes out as 0.00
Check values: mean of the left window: 1.36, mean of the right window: 1.25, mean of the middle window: 1.31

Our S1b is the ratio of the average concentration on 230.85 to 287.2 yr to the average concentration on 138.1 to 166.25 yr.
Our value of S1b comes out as 0.9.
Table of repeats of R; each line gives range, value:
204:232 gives 1.31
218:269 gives 1.28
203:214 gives 1.31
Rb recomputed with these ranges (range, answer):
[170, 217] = 1.33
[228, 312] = 1.25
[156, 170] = 1.36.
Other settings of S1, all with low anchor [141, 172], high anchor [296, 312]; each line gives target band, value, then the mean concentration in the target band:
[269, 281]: 0.029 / 1.23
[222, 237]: 0.007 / 1.29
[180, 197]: -0.005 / 1.34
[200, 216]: 0.013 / 1.3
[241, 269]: 0.012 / 1.26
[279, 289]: 0.003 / 1.25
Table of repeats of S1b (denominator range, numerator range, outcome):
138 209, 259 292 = 0.91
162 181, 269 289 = 0.91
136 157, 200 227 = 0.95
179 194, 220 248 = 0.96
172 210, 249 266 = 0.95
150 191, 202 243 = 0.95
